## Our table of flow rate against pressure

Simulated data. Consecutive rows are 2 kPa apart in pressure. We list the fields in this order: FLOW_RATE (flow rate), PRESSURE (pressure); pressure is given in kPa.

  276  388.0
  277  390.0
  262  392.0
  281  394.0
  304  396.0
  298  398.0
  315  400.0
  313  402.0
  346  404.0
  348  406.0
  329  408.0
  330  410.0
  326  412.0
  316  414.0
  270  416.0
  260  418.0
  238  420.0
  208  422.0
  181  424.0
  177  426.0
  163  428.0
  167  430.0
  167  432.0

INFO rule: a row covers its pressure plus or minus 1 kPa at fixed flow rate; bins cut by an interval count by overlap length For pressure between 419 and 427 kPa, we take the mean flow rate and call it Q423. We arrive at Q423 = 201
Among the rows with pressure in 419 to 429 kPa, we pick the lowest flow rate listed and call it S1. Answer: 163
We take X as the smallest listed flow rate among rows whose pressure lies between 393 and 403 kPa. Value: 281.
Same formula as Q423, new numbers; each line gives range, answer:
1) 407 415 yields 325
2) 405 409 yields 338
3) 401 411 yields 333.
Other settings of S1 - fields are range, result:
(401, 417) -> 270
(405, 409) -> 329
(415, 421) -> 238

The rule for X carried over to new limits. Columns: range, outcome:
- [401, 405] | 313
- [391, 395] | 262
